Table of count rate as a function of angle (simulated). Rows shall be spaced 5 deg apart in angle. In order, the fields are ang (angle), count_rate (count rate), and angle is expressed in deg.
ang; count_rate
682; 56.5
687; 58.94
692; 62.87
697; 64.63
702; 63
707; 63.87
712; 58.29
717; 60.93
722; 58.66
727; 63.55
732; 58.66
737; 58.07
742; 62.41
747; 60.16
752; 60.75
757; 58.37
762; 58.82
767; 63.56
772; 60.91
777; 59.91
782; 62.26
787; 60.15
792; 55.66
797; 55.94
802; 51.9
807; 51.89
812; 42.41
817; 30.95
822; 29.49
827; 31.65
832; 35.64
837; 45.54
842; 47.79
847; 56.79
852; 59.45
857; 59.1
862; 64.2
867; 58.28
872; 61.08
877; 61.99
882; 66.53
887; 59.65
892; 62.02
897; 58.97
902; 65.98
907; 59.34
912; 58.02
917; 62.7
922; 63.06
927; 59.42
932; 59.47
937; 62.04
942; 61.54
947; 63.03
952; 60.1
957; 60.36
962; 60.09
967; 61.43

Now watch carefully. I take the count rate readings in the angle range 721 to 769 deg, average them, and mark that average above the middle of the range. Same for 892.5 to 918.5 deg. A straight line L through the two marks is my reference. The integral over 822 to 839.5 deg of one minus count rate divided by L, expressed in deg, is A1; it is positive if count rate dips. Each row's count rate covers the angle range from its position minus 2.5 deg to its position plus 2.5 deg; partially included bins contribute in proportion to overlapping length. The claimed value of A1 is 7.0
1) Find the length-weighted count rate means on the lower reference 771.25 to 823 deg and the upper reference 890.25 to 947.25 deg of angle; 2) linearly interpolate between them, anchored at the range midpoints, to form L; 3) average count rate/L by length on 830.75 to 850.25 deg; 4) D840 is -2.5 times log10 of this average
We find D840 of 0.15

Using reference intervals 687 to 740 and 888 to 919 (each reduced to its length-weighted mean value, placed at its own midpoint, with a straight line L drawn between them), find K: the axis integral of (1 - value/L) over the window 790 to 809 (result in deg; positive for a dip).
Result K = 2.26 deg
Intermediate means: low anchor 61.2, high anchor 61.1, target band 53.9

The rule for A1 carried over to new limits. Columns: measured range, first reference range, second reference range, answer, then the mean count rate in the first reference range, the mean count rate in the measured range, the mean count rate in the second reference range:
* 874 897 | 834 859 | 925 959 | -2.4 deg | 53.3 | 62.1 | 60.9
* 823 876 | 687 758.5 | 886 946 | 8.2 deg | 61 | 51.6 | 61.1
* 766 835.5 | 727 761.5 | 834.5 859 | 9.4 deg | 60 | 49.1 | 53.6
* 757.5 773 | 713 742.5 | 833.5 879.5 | -0.4 deg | 60.1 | 60.8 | 56.7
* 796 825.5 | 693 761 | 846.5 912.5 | 8.8 deg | 60.9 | 42.7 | 61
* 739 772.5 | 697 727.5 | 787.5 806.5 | -1.5 deg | 61.5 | 60.7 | 54.8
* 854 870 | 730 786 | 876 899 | 0.3 deg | 60.4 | 60.5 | 61.9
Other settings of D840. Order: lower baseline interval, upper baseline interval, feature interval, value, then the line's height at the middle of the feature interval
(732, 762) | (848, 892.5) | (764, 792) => -0.01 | 60.1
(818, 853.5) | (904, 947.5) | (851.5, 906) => -0.20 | 51.4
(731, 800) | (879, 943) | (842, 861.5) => 0.06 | 60.7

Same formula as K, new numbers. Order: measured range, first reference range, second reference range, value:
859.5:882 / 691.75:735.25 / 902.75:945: -0.32 deg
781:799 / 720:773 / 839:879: 0.40 deg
